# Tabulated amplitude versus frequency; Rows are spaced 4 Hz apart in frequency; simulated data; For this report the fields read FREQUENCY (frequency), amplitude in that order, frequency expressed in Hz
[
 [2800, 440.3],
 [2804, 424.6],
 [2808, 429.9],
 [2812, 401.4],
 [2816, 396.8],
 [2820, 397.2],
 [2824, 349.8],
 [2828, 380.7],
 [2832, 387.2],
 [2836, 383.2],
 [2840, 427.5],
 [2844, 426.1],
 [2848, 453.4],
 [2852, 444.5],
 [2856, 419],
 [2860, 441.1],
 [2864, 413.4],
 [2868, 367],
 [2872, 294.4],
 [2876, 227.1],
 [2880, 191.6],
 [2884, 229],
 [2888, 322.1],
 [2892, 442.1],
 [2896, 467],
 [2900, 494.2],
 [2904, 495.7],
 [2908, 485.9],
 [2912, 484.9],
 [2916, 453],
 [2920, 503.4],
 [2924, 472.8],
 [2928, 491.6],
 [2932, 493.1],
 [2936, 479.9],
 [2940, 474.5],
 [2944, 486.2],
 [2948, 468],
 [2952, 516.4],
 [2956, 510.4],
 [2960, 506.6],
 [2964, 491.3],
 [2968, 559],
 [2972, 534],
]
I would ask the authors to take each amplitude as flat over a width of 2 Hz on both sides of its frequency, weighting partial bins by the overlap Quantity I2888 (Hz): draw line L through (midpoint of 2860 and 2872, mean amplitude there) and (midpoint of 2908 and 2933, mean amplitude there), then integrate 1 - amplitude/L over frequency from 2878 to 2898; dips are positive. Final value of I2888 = 4.5 Hz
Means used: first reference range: 383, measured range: 330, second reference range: 483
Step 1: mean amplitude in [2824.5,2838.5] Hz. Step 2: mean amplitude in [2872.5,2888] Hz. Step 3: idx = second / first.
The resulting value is 0.6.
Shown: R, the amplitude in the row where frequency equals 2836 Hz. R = 383.2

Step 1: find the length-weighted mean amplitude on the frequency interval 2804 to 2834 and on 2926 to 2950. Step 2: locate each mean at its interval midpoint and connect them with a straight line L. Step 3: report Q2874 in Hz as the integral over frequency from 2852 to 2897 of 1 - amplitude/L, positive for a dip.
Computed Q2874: 8.90 Hz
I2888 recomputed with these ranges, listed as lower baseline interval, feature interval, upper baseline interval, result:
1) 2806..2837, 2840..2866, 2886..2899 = -1.9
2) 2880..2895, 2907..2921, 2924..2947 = -2.4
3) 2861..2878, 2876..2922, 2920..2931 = 1.3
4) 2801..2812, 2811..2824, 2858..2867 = 1.0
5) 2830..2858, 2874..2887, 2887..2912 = 6.5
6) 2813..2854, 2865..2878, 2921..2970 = 3.9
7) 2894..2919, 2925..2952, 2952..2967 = 0.7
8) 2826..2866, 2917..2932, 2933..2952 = -0.6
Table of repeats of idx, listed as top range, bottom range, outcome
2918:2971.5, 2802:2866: 1.21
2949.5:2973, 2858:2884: 1.64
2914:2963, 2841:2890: 1.38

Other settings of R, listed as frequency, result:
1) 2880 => 191.6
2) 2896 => 467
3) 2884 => 229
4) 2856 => 419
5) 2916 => 453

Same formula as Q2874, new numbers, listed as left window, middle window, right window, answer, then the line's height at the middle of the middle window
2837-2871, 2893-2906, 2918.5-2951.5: -0.7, 456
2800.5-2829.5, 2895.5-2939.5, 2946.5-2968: -0.8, 475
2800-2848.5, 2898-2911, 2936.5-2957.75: -0.9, 460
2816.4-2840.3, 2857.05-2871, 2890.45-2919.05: 0.9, 428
